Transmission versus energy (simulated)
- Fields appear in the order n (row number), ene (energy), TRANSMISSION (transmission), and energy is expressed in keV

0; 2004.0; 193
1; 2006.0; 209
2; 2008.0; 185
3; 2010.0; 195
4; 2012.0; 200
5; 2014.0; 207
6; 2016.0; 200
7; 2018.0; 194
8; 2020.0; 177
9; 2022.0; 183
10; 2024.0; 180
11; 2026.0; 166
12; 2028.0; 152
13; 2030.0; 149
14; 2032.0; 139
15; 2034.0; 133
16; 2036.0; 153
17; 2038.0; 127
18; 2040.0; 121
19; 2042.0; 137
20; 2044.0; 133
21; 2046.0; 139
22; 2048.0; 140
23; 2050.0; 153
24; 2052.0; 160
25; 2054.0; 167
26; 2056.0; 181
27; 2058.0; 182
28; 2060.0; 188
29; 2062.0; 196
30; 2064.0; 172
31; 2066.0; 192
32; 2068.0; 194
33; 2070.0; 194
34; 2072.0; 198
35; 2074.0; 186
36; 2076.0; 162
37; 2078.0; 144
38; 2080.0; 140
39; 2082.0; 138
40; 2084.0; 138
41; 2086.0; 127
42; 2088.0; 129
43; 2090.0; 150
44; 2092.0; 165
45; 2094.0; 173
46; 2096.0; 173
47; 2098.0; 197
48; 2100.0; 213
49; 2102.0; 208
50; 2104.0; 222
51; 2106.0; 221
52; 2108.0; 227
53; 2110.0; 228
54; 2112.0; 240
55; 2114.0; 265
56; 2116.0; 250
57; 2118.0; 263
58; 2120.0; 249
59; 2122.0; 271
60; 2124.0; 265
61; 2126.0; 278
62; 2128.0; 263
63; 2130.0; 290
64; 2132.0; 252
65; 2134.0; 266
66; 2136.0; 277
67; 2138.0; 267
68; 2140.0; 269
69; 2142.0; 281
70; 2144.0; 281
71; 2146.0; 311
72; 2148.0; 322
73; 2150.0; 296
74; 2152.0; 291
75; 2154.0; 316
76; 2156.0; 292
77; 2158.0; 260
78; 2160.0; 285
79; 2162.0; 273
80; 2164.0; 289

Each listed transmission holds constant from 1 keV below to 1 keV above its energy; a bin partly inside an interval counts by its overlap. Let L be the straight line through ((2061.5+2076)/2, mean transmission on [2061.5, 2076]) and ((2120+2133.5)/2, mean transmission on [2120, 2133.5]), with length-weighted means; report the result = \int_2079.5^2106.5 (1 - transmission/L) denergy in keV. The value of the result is 6.35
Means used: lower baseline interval 188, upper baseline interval 268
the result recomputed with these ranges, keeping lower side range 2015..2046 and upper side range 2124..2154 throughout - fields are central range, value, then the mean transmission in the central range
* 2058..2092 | 6.6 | 166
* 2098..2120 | 1.3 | 233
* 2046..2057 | 1.4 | 158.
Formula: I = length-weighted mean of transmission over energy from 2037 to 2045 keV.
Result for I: 130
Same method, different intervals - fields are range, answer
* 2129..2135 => 269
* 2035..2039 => 140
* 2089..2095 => 163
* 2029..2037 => 144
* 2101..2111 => 221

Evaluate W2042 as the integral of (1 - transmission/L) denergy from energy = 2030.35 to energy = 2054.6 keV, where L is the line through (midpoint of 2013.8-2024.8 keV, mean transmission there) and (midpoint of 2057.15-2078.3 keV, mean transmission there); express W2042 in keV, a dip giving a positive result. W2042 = 5.8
